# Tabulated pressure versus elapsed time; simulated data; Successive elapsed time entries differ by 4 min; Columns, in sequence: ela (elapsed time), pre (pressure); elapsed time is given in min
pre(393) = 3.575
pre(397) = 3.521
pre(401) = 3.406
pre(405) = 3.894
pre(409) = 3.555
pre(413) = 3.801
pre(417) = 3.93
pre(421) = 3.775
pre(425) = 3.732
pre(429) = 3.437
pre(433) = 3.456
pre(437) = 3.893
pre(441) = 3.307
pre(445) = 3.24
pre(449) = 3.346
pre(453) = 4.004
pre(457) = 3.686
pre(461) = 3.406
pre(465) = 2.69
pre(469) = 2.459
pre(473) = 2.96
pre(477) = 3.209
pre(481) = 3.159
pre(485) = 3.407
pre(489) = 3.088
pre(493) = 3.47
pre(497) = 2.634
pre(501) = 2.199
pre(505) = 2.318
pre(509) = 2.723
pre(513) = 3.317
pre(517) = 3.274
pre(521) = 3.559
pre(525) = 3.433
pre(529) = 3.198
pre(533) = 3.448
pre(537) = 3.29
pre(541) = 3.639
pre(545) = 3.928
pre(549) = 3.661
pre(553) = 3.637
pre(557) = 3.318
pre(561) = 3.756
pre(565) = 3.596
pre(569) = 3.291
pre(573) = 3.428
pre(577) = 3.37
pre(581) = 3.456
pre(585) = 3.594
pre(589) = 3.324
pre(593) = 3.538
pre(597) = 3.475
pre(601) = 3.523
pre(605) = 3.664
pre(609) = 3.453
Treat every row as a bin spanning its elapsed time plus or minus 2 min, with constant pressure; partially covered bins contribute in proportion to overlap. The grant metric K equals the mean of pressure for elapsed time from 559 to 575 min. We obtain 3.52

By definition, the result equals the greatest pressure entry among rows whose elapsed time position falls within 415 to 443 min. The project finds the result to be 3.93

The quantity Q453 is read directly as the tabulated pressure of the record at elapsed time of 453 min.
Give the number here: 4.004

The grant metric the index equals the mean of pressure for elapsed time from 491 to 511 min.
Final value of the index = 2.67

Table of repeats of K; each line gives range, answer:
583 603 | 3.49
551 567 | 3.58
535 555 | 3.63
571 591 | 3.43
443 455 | 3.53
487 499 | 3.06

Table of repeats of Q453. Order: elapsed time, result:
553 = 3.637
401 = 3.406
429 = 3.437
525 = 3.433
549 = 3.661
